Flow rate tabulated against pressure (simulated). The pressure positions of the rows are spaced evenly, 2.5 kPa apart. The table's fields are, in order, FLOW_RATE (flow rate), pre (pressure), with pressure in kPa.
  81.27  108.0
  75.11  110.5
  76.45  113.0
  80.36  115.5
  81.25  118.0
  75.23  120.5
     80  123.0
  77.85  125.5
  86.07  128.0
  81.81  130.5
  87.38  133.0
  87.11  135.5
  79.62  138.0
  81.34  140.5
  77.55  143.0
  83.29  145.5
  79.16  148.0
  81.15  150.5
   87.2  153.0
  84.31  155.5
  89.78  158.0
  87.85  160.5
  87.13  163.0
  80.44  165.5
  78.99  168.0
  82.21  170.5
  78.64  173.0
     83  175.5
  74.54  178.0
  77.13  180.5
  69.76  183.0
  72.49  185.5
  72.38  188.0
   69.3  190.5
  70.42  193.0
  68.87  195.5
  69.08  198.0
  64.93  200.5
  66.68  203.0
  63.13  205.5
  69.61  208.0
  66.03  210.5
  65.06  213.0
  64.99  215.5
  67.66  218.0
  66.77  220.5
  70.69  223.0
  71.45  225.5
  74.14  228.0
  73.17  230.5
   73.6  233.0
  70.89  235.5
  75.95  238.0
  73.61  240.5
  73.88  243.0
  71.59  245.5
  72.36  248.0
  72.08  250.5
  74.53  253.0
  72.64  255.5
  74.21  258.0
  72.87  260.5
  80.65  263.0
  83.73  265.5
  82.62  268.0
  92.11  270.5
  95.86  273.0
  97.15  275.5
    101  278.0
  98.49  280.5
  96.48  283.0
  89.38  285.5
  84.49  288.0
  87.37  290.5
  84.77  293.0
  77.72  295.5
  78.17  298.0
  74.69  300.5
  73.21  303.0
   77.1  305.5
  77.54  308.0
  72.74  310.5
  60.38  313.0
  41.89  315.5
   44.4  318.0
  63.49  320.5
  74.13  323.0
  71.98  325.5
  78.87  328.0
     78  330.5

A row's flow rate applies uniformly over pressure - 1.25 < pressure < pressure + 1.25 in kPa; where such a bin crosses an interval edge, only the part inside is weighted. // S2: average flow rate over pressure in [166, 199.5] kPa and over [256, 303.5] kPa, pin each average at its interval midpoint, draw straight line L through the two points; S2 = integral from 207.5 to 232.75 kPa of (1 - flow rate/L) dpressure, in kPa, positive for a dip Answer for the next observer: 3.1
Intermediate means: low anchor 74.4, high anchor 85.5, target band 69.1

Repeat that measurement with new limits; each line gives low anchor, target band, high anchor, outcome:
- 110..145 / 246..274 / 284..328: -1.6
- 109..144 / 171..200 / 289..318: 1.7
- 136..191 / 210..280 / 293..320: -3.1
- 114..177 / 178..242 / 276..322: 8.1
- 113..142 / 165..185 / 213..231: -0.6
